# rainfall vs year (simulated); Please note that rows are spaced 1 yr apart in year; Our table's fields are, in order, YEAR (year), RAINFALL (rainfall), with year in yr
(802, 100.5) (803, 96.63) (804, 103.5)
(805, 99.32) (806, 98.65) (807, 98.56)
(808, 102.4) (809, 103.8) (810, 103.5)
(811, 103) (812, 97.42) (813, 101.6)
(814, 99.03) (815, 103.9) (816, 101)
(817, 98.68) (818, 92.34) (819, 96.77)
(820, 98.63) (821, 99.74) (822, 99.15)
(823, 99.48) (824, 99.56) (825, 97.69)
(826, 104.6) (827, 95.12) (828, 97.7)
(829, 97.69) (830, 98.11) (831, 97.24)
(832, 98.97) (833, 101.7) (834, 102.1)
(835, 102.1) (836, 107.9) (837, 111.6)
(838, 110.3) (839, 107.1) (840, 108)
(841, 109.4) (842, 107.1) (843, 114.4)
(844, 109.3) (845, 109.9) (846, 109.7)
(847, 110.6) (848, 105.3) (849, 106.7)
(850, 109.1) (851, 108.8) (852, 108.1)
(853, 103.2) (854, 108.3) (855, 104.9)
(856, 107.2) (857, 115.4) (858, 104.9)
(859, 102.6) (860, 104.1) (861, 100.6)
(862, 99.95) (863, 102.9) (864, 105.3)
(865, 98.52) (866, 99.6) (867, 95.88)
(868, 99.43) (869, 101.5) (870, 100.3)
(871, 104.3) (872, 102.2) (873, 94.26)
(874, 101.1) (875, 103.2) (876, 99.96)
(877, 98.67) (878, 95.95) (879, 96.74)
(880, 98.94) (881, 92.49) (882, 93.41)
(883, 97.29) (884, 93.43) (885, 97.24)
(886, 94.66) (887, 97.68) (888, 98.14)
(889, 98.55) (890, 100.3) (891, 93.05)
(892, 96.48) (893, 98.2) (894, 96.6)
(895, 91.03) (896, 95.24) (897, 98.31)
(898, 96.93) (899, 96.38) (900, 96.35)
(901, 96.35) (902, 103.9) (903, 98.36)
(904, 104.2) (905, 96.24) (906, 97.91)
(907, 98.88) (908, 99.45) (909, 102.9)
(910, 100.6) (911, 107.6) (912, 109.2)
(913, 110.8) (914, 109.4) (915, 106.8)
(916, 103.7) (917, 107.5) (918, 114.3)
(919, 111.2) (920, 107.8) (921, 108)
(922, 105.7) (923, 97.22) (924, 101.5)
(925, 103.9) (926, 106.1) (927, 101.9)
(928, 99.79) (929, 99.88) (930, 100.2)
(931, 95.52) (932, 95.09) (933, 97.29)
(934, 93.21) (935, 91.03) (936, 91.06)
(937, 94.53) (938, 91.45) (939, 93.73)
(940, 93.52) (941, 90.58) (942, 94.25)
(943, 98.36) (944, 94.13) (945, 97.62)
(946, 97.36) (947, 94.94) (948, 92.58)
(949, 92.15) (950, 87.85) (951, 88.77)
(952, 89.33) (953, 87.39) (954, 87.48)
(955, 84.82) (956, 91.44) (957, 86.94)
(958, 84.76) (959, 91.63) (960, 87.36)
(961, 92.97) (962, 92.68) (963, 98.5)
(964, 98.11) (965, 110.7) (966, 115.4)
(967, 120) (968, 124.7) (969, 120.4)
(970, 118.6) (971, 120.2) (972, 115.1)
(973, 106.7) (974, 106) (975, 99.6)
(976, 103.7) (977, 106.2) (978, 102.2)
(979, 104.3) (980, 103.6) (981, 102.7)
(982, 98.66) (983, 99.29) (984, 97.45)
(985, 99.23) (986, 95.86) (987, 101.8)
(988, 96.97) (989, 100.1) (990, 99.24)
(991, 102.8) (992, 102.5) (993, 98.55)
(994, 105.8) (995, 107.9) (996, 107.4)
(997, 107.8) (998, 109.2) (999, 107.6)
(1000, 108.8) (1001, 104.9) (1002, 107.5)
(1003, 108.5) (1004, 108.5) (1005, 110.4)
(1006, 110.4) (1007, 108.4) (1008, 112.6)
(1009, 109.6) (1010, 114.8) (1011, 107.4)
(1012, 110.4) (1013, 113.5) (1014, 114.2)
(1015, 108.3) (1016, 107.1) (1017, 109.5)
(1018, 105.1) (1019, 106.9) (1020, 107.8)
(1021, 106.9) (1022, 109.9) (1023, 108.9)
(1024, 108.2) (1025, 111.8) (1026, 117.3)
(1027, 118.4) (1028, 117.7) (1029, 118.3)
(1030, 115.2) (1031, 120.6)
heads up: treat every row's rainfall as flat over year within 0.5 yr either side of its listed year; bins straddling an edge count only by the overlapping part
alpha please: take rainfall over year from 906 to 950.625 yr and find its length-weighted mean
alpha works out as 99.7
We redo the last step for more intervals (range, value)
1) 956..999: 103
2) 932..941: 93.2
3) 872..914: 98.6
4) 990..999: 105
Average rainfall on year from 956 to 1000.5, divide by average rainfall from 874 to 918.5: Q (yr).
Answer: 1.04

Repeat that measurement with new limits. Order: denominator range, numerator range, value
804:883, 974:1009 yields 1.02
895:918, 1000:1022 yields 1.07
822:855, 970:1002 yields 0.99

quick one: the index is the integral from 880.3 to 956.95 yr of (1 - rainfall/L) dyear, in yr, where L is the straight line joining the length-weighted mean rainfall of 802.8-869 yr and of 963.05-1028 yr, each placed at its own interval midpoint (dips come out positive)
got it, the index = 5.53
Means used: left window 103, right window 108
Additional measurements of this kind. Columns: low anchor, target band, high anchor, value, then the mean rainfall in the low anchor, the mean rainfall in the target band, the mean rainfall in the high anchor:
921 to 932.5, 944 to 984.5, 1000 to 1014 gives 2.02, 101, 99.9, 110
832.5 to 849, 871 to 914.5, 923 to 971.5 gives 1.66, 108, 98.9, 97.5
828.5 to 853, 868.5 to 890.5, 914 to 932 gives 1.47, 106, 98.2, 104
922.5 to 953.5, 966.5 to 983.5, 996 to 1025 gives -1.12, 95.2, 109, 109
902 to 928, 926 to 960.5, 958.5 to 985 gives 3.84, 104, 93.1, 105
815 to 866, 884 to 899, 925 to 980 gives 0.73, 104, 96.5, 98.6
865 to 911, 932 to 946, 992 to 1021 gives 1.16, 98.2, 94.1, 108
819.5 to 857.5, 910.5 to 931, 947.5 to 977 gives -0.76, 105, 105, 100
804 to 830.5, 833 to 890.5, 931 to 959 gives -3.57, 99.6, 103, 92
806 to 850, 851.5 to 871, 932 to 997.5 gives -0.27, 103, 103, 99.2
